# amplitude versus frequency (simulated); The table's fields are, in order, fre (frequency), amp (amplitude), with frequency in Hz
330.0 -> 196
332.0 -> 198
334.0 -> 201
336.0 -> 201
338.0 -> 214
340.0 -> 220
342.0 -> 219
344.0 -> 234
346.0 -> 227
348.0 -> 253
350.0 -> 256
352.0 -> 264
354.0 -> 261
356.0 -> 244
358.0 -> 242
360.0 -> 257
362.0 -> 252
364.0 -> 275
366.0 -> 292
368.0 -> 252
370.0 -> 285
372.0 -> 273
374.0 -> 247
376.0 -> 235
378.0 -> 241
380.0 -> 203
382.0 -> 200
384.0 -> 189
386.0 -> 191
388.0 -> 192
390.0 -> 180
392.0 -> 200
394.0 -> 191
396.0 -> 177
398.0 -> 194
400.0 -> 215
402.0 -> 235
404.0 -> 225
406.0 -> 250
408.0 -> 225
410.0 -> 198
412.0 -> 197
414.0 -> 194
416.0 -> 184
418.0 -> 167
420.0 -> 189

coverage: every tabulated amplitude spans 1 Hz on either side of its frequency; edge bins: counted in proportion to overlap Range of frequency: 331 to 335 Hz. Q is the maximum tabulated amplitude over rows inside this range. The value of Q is 201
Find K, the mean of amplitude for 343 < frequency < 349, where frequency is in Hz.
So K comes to 238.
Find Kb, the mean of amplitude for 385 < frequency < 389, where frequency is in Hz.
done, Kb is 192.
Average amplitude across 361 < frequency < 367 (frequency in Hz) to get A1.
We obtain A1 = 273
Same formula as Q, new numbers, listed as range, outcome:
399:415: 250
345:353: 264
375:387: 241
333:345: 234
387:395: 200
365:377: 292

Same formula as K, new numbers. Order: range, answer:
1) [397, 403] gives 215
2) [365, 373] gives 276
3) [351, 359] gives 253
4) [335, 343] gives 214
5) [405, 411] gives 224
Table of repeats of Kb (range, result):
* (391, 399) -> 190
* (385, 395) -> 191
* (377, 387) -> 205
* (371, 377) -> 252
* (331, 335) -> 200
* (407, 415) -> 204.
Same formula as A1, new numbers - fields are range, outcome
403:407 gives 238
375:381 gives 226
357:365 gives 256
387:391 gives 186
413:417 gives 189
